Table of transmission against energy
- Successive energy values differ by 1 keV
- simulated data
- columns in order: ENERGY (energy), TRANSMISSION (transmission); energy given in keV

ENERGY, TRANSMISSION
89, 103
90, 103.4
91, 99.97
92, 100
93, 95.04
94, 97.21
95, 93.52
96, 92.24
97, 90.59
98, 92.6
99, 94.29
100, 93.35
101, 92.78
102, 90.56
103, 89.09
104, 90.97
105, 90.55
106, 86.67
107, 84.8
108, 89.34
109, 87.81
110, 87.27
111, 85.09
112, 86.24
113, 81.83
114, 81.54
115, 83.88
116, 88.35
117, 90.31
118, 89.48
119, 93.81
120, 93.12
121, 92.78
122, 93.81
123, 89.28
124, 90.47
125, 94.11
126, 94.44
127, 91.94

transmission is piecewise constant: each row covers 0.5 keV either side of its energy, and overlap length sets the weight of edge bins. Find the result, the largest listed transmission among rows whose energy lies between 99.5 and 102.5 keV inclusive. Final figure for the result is 93.35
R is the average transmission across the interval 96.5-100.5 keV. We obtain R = 92.7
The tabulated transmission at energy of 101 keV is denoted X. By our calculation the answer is 92.78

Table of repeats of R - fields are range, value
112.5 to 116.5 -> 83.9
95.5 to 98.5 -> 91.8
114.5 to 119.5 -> 89.2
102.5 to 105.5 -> 90.2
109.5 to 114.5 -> 84.4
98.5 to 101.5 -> 93.5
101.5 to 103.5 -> 89.8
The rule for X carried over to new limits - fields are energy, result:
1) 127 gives 91.94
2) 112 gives 86.24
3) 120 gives 93.12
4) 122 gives 93.81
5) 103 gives 89.09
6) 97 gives 90.59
